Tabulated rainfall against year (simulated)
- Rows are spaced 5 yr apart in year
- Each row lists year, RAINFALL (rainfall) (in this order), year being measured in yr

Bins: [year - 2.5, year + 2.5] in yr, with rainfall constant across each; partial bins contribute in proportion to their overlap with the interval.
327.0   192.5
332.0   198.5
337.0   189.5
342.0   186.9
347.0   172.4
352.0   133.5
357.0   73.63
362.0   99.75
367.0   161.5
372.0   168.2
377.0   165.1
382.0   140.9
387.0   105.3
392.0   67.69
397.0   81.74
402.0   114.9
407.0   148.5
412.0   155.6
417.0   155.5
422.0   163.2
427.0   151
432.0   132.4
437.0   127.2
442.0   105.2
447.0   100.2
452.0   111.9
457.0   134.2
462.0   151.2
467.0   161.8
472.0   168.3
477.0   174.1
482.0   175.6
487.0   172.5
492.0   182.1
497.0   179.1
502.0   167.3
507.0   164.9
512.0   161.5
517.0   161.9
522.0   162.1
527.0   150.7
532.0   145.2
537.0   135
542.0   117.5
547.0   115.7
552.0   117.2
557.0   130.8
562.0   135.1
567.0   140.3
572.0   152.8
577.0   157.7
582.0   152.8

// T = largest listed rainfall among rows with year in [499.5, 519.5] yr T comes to 167.3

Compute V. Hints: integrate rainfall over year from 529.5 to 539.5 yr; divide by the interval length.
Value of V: 140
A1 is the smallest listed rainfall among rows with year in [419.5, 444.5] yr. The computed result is 105.2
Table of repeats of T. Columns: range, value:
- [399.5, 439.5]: 163.2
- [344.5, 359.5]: 172.4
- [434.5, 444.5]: 127.2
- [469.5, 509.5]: 182.1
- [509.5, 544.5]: 162.1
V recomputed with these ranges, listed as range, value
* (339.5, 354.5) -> 164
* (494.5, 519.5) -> 167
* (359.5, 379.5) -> 149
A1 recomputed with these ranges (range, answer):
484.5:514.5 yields 161.5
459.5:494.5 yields 151.2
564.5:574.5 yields 140.3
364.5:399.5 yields 67.69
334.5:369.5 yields 73.63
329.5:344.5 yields 186.9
